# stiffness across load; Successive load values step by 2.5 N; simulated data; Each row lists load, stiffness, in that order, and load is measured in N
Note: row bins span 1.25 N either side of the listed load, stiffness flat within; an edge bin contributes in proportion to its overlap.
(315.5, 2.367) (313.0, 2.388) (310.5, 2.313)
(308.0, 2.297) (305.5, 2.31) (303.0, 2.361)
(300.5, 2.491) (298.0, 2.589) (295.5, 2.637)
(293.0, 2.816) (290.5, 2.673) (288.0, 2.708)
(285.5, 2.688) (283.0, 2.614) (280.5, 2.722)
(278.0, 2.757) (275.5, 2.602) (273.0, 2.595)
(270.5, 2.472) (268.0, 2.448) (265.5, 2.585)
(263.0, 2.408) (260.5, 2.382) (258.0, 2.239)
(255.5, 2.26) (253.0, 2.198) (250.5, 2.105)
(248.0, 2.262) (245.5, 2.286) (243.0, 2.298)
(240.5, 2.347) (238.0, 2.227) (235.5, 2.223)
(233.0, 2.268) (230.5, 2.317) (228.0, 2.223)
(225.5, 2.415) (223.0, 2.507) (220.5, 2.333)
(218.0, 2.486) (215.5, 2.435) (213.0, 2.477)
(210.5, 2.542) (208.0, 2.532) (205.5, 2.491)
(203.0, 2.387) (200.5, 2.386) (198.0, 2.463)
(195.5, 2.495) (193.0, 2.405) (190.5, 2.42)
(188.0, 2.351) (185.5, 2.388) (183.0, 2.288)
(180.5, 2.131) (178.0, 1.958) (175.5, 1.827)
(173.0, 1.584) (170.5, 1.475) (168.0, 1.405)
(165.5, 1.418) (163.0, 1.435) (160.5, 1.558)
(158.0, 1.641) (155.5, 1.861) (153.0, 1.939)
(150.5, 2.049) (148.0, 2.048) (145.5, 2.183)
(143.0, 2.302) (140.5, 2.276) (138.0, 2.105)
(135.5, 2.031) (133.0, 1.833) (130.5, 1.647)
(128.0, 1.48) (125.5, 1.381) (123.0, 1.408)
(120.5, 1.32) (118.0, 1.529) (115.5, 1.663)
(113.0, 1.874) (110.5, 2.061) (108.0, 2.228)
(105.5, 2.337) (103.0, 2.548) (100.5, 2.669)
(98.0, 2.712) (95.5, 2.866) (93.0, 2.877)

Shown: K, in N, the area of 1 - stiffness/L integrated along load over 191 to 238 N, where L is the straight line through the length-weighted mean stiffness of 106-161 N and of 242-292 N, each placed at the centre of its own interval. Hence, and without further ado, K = -3.9 N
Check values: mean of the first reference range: 1.85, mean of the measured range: 2.41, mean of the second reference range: 2.47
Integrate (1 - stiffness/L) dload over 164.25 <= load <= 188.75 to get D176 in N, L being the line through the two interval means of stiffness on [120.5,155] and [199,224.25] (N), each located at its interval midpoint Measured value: 3.56 N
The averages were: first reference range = 1.88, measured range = 1.87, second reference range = 2.46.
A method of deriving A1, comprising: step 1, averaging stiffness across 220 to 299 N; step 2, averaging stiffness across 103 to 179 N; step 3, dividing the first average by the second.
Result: 1.4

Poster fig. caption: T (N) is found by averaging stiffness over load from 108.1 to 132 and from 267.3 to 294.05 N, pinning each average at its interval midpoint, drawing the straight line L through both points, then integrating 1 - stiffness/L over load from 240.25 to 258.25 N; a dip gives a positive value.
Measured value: 1.49 N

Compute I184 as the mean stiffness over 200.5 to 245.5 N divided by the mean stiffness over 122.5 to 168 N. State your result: 1.3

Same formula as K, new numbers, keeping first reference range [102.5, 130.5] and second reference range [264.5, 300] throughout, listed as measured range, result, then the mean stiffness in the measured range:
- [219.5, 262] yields 2.2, 2.29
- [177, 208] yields -2.7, 2.36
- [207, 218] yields -1.1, 2.49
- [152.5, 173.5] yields 4.5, 1.58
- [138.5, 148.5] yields -1.5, 2.21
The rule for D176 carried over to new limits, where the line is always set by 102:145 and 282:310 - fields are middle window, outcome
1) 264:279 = -0.67 N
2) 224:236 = 0.00 N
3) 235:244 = 0.22 N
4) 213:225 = -0.99 N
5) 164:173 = 2.65 N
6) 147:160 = 0.75 N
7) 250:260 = 0.73 N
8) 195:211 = -1.99 N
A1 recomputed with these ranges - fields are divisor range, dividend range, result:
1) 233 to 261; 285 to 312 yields 1.12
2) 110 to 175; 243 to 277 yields 1.36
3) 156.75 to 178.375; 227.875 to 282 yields 1.51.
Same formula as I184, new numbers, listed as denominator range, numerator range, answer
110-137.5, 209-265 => 1.41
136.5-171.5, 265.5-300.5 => 1.43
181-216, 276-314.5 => 1.05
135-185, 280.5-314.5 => 1.35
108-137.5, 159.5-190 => 1.08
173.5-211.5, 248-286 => 1.06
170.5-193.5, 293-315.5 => 1.16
